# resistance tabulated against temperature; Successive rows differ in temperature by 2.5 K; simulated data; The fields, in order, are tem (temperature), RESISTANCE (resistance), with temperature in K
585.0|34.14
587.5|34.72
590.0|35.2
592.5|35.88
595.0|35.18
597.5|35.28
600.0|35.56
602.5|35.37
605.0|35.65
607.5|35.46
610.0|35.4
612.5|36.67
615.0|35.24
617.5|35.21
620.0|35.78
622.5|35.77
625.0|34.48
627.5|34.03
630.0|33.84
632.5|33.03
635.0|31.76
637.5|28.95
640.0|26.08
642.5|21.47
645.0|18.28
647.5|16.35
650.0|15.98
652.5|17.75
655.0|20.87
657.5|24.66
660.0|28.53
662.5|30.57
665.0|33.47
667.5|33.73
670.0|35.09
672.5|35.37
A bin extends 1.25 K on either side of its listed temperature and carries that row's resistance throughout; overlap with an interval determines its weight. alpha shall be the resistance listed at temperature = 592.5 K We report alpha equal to 35.88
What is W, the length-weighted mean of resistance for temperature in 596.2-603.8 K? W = 35.4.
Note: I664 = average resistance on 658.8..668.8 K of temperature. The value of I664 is 31.6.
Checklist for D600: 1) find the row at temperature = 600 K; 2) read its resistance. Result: 35.56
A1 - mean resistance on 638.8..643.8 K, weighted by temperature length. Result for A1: 23.7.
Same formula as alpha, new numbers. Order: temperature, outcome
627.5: 34.03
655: 20.87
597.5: 35.28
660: 28.53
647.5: 16.35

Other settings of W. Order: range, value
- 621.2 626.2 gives 35.1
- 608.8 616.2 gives 35.8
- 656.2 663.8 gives 27.9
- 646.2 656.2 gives 17.7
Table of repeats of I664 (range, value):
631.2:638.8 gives 31.2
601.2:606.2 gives 35.5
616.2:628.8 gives 35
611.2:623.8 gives 35.7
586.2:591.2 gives 34.9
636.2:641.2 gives 27.6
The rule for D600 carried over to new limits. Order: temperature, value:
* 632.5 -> 33.03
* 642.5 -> 21.47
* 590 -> 35.2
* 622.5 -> 35.77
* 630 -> 33.84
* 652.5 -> 17.75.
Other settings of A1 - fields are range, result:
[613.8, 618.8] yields 35.2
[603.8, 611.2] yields 35.5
